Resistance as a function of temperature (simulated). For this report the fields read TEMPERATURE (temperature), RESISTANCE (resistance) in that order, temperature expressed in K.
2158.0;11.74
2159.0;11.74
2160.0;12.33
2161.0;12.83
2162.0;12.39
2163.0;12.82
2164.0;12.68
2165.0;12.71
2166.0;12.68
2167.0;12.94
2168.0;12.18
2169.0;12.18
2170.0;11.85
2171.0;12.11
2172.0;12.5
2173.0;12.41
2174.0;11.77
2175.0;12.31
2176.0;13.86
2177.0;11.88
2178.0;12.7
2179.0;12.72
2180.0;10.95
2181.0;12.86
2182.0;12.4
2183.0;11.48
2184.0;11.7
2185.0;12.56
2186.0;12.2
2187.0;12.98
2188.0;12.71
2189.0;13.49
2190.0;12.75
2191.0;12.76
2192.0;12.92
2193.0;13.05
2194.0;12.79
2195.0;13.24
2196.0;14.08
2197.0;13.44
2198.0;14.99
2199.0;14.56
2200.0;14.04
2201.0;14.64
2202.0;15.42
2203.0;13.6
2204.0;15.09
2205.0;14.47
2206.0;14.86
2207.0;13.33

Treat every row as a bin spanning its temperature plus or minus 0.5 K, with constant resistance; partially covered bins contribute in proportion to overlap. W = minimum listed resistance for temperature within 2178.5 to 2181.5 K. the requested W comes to 10.95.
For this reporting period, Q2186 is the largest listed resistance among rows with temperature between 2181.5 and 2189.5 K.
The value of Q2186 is 13.49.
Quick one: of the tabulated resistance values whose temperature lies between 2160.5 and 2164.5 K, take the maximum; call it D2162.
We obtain 12.83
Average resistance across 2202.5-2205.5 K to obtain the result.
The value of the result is 14.4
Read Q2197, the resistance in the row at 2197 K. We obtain 13.44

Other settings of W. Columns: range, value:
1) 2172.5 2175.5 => 11.77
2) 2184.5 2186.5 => 12.2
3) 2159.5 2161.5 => 12.33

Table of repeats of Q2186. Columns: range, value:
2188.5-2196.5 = 14.08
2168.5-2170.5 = 12.18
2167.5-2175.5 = 12.5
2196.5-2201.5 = 14.99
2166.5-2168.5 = 12.94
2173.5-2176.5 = 13.86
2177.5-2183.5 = 12.86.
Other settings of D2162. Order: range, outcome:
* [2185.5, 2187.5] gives 12.98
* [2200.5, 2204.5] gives 15.42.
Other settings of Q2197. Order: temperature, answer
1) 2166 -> 12.68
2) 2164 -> 12.68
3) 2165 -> 12.71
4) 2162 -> 12.39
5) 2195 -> 13.24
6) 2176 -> 13.86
